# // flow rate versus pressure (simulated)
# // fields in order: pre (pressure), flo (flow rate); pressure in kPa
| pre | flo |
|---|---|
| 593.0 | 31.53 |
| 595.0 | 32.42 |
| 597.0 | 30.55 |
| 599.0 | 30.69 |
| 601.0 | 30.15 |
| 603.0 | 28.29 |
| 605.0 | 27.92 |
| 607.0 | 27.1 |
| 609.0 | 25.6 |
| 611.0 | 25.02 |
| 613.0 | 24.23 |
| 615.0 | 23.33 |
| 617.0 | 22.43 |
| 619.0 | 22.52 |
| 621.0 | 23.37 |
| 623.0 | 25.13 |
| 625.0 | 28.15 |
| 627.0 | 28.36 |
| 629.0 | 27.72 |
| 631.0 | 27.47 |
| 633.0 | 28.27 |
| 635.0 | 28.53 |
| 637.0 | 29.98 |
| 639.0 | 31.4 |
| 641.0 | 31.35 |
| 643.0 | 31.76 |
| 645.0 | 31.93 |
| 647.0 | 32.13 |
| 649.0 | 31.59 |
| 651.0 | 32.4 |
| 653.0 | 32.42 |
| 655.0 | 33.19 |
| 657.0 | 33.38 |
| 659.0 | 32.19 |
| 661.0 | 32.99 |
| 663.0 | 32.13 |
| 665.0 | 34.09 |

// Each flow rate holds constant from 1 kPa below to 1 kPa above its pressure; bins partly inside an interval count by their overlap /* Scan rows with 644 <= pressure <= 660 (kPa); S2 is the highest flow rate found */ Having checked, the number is 33.38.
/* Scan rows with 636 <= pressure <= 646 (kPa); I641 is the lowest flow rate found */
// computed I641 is 29.98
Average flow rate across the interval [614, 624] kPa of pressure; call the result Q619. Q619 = 23.4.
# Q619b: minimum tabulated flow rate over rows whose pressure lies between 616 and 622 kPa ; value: 22.43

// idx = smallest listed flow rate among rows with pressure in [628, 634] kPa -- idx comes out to 27.47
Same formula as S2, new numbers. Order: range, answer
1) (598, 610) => 30.69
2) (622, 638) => 29.98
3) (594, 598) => 32.42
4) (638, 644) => 31.76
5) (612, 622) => 24.23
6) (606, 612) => 27.1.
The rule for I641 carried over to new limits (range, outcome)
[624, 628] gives 28.15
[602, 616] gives 23.33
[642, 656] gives 31.59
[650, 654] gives 32.4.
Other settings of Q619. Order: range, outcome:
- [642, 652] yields 32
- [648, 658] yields 32.6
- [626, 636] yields 28.1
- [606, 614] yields 25.5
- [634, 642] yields 30.3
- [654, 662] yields 32.9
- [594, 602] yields 31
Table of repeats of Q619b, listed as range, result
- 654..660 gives 32.19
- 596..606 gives 27.92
